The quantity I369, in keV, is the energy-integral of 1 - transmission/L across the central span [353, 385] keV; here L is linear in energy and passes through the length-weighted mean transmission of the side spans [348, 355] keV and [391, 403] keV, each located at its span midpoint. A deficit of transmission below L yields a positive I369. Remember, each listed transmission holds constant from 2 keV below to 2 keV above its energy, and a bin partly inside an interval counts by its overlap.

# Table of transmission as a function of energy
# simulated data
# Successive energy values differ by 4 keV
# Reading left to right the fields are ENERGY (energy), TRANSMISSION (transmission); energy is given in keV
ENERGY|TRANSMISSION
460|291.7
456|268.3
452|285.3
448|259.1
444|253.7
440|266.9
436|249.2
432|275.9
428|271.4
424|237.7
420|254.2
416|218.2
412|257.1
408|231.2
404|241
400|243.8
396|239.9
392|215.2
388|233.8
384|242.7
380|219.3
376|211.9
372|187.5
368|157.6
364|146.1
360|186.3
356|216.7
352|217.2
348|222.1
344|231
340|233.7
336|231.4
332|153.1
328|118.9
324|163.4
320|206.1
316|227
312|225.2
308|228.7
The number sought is 4.2 keV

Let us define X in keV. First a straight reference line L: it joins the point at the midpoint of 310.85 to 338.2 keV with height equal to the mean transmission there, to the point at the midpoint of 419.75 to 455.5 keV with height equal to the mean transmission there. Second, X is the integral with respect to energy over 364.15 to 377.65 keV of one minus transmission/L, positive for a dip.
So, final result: 2.4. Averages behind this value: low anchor 189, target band 180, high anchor 262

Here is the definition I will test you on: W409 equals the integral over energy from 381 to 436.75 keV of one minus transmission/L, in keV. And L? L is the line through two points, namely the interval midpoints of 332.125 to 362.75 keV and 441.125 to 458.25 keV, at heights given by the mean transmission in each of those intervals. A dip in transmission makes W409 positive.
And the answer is 0.6 keV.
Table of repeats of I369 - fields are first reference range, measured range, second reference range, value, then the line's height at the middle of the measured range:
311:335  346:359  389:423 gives -0.91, 202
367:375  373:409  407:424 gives -4.09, 207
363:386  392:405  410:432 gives -0.78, 224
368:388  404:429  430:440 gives 0.30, 247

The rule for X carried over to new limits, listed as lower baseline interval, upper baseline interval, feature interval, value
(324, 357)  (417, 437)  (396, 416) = 0.2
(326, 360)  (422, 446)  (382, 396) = -0.1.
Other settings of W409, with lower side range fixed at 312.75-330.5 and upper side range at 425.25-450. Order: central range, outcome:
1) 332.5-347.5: -2.23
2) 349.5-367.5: 1.47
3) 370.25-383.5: 0.56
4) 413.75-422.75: 0.42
